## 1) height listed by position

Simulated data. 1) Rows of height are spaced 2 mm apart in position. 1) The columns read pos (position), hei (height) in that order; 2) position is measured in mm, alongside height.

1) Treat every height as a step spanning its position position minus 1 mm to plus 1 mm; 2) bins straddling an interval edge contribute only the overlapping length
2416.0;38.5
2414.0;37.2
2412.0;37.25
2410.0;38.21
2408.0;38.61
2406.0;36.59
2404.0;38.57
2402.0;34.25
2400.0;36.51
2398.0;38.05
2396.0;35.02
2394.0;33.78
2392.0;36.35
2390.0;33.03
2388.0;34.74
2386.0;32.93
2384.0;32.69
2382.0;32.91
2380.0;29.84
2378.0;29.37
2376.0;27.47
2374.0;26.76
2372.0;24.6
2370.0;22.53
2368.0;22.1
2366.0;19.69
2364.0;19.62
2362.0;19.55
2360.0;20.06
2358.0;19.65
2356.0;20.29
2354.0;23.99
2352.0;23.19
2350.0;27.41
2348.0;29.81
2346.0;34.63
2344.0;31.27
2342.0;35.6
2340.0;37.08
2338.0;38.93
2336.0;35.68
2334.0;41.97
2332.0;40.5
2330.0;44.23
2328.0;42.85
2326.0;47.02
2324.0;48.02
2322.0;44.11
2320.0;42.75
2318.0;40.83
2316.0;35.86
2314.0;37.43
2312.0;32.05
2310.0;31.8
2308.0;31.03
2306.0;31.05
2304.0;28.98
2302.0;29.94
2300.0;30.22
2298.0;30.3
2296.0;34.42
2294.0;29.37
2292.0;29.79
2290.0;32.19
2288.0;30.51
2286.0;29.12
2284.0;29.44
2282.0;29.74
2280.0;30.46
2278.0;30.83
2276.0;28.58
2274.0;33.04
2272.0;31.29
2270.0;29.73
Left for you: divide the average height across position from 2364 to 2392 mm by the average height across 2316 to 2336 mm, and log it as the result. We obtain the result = 0.66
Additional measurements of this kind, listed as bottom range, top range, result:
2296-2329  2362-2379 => 0.65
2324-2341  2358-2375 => 0.52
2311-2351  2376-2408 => 0.89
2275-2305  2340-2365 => 0.86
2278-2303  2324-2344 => 1.32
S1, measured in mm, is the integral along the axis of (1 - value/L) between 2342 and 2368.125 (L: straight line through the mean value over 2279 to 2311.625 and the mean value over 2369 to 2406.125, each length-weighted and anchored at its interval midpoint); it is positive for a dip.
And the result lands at 5.95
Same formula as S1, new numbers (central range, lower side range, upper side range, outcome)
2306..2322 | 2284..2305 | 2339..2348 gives -2.12 mm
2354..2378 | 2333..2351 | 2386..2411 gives 8.75 mm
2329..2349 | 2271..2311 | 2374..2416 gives -2.81 mm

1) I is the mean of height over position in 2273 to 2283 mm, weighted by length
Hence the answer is 30.5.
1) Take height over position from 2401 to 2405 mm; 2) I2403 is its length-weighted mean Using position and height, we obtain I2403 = 36.4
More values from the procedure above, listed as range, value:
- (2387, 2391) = 33.9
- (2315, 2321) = 39.8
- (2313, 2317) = 36.6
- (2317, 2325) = 43.9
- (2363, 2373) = 21.7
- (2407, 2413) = 38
